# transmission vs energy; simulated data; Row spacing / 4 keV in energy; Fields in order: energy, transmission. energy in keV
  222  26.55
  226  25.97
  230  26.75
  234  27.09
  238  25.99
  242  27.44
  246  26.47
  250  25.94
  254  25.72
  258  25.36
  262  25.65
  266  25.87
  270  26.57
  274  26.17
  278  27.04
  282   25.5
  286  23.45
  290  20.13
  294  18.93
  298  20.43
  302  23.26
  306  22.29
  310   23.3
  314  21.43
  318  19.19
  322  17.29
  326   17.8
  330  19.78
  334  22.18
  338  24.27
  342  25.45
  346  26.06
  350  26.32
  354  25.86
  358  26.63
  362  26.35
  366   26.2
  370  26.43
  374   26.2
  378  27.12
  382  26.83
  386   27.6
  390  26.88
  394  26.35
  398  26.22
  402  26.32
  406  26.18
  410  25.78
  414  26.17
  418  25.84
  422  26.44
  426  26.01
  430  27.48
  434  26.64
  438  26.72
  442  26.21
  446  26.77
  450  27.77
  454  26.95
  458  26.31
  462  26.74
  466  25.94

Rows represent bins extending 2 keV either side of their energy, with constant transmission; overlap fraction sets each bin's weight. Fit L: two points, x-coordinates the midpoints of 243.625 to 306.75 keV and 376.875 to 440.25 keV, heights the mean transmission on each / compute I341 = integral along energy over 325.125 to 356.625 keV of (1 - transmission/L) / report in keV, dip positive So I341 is 2.1 keV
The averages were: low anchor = 24.4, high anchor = 26.5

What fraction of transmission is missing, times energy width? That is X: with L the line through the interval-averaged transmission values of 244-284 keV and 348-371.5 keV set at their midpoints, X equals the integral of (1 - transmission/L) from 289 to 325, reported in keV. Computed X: 7.60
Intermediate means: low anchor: 26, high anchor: 26.3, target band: 20.6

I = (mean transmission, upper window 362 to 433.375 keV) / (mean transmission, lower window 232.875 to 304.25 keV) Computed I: 1.07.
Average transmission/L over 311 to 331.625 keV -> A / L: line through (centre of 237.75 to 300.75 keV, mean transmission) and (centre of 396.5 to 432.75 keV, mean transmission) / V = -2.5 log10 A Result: 0.29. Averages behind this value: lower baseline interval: 24.7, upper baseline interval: 26.3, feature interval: 19.3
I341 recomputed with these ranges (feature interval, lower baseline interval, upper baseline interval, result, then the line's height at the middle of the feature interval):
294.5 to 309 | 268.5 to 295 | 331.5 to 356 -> 1.6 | 24.4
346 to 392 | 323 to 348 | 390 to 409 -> -4.0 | 24.4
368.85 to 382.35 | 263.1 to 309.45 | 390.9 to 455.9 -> -0.6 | 25.5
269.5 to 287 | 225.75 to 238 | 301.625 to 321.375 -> -1.6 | 23.6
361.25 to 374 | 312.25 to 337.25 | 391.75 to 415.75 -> -1.7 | 23.3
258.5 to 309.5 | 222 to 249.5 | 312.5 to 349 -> 0.6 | 24.1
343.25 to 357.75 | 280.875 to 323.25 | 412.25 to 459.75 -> -1.8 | 23.3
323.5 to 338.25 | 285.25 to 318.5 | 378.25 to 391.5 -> 1.8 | 23.4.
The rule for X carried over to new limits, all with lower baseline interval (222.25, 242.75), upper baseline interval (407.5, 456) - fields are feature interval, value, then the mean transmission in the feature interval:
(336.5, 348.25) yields 0.6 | 25.3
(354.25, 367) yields 0.1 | 26.3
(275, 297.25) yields 3.0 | 23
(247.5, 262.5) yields 0.5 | 25.7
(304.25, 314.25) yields 1.5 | 22.5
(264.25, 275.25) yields 0.2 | 26.2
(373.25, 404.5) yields -0.2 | 26.7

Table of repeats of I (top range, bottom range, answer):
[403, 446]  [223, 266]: 1.01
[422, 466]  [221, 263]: 1.02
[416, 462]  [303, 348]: 1.22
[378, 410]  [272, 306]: 1.15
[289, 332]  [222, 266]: 0.78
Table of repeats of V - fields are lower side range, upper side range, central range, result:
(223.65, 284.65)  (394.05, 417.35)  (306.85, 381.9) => 0.10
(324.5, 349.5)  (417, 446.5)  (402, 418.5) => -0.01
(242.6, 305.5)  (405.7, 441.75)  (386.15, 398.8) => -0.03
